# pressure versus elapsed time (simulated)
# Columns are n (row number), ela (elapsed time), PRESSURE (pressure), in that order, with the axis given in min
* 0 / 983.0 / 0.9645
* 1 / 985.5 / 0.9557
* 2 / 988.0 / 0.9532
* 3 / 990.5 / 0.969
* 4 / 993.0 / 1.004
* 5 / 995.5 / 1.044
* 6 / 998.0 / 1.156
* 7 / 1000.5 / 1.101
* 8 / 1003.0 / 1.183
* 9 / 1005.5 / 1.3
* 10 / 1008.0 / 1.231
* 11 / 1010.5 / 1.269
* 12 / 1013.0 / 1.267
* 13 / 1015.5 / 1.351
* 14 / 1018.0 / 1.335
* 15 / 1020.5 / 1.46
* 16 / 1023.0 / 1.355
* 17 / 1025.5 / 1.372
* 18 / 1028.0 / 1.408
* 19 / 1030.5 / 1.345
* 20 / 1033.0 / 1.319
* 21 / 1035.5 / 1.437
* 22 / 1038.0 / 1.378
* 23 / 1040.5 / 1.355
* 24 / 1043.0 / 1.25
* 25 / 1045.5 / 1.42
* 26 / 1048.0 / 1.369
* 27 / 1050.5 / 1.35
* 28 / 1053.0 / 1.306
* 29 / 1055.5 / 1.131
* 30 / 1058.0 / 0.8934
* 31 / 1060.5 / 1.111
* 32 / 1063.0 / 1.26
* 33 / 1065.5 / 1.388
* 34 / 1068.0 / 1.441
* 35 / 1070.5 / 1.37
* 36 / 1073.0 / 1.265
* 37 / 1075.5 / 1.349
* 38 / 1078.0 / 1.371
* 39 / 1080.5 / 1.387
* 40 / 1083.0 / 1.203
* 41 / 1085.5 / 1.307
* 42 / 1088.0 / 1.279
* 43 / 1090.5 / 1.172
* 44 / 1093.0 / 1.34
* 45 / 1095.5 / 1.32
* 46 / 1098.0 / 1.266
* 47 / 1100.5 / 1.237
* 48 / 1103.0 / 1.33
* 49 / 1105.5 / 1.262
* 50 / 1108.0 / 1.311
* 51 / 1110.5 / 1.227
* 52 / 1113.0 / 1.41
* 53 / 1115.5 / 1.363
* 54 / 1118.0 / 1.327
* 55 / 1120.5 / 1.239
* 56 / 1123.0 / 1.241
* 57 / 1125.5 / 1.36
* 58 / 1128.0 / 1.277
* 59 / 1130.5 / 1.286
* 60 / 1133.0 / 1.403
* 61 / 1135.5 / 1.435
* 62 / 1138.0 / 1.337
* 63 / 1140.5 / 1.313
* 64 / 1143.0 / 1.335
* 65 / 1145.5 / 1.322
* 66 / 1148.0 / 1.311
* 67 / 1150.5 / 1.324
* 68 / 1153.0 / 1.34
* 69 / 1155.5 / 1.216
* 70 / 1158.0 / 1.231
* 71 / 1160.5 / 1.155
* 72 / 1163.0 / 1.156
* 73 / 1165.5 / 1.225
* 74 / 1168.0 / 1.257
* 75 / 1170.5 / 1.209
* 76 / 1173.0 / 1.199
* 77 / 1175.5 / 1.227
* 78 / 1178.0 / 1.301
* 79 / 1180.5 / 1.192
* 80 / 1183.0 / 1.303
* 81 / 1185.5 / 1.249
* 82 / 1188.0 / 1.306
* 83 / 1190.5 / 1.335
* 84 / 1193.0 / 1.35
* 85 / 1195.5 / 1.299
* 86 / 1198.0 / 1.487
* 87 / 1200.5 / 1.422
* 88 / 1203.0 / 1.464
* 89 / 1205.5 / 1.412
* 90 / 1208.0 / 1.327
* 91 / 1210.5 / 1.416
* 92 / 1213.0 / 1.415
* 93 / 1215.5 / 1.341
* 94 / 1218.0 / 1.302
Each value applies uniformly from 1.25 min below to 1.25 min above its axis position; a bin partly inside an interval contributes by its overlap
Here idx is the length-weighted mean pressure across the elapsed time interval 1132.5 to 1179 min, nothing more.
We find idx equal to 1.28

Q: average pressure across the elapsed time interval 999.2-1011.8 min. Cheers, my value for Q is 1.22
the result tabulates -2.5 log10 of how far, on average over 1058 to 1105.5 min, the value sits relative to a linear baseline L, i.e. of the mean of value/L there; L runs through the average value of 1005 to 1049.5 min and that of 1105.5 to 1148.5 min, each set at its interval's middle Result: 0.04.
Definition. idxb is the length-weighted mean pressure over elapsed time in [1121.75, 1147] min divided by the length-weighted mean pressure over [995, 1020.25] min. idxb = 1.1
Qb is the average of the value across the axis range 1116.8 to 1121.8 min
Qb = 1.28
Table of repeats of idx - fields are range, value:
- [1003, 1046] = 1.34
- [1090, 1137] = 1.31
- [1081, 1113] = 1.28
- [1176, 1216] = 1.35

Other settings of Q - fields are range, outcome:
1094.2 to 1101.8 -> 1.28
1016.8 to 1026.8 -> 1.38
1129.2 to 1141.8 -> 1.35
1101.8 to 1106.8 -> 1.3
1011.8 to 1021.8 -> 1.35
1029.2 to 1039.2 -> 1.37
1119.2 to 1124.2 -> 1.24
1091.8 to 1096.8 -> 1.33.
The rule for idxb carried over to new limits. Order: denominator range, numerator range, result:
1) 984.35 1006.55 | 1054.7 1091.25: 1.18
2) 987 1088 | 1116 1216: 1.03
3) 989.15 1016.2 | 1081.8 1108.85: 1.09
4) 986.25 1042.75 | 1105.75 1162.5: 1.04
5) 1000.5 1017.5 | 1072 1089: 1.04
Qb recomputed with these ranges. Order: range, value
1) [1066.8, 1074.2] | 1.36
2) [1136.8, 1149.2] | 1.32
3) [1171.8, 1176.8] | 1.21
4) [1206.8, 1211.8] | 1.37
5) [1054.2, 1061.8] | 1.05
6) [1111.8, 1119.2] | 1.37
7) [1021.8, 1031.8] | 1.37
